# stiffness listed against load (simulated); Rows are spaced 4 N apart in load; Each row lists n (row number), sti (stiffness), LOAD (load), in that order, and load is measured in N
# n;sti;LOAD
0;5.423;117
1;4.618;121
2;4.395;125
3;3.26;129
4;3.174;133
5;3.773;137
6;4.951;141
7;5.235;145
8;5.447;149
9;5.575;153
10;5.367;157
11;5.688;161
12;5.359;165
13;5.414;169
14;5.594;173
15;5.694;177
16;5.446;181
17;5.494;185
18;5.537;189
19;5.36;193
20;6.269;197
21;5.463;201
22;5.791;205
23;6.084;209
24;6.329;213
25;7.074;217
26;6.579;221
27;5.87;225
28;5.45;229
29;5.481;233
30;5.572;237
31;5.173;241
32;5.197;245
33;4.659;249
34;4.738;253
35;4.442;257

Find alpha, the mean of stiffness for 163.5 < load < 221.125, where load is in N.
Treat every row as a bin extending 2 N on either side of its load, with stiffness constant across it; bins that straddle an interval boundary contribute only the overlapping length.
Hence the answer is 5.81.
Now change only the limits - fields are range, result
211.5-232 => 6.22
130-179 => 5.07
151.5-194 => 5.51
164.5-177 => 5.51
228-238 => 5.5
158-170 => 5.48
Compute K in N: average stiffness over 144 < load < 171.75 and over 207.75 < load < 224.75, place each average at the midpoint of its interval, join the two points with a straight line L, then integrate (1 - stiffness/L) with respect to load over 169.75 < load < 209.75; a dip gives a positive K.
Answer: 2.3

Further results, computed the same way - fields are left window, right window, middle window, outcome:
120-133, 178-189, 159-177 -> -1.7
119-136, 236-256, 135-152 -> -3.7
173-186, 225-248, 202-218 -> -2.2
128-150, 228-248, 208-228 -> -4.8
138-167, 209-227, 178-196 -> 1.2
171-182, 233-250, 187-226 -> -4.5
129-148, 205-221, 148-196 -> -3.0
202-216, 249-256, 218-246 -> -1.7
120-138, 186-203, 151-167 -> -2.9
